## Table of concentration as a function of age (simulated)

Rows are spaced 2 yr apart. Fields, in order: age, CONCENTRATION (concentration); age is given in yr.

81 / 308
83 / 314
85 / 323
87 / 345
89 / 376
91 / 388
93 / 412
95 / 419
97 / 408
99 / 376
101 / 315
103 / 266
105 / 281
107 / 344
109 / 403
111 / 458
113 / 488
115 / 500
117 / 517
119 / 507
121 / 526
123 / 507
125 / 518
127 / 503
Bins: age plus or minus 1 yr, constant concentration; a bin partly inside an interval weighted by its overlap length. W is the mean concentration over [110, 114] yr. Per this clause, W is 473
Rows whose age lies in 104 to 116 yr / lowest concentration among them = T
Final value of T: 281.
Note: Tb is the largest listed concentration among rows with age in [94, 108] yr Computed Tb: 419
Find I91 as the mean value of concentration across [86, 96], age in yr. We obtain 388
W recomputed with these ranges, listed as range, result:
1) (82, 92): 349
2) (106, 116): 439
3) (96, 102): 366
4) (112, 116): 494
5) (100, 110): 322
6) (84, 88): 334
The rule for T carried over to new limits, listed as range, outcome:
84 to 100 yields 323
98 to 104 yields 266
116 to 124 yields 507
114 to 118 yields 500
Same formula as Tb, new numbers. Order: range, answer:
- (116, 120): 517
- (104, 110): 403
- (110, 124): 526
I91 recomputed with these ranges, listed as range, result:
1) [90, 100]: 401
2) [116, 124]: 514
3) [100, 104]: 290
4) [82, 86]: 318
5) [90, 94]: 400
